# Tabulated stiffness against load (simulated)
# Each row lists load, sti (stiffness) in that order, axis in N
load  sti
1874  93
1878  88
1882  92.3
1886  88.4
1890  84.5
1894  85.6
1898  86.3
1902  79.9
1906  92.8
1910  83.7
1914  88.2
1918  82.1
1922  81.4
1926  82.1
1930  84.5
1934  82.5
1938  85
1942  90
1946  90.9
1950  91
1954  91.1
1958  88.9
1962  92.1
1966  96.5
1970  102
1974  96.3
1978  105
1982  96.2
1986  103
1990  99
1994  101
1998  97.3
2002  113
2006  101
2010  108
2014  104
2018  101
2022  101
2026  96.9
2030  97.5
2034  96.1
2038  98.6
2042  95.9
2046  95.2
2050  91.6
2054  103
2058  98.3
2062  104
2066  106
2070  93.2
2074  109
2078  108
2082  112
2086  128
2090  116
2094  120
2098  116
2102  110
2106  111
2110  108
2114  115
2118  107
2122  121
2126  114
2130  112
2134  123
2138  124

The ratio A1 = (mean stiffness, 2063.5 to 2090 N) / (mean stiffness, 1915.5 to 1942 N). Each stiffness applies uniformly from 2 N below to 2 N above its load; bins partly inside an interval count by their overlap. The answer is 1.31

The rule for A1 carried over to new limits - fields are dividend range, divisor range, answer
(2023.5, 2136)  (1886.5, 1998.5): 1.19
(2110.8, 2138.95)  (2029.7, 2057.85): 1.20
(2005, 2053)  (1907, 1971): 1.12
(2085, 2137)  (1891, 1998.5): 1.27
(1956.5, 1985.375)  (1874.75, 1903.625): 1.12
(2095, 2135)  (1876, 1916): 1.31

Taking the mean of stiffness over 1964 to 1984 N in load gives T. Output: 99.2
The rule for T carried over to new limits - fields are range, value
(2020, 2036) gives 97.9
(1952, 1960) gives 90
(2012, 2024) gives 102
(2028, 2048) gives 96.7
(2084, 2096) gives 121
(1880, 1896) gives 87.7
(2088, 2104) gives 116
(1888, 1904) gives 84.1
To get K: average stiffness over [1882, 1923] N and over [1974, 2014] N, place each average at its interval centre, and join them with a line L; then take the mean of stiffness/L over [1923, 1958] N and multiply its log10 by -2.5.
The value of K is 0.07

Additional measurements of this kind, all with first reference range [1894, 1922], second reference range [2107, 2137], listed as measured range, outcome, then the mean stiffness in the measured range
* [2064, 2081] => 0.03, 105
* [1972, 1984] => -0.05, 99.2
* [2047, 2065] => 0.06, 99.4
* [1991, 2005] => -0.06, 103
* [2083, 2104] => -0.07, 118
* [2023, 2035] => 0.05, 97.2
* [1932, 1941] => 0.06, 84.4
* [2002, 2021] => -0.05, 104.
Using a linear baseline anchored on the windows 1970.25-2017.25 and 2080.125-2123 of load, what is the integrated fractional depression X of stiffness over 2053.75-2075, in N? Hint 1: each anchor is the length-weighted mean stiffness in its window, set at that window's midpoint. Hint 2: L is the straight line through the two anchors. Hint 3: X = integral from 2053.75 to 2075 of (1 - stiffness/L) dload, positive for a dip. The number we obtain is 1.6 N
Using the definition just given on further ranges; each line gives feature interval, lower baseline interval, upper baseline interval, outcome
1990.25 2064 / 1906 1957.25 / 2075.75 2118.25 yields 1.4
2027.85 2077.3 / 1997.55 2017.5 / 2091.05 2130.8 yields 4.3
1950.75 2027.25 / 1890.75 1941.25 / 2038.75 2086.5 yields -4.8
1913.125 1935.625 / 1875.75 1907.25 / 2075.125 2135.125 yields 2.0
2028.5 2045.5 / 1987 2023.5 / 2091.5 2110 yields 1.5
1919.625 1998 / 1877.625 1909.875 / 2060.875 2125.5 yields 2.1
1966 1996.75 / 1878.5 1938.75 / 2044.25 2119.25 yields -1.7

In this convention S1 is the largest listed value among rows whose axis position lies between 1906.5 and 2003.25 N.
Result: 113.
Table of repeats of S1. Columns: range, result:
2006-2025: 108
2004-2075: 109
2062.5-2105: 128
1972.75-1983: 105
